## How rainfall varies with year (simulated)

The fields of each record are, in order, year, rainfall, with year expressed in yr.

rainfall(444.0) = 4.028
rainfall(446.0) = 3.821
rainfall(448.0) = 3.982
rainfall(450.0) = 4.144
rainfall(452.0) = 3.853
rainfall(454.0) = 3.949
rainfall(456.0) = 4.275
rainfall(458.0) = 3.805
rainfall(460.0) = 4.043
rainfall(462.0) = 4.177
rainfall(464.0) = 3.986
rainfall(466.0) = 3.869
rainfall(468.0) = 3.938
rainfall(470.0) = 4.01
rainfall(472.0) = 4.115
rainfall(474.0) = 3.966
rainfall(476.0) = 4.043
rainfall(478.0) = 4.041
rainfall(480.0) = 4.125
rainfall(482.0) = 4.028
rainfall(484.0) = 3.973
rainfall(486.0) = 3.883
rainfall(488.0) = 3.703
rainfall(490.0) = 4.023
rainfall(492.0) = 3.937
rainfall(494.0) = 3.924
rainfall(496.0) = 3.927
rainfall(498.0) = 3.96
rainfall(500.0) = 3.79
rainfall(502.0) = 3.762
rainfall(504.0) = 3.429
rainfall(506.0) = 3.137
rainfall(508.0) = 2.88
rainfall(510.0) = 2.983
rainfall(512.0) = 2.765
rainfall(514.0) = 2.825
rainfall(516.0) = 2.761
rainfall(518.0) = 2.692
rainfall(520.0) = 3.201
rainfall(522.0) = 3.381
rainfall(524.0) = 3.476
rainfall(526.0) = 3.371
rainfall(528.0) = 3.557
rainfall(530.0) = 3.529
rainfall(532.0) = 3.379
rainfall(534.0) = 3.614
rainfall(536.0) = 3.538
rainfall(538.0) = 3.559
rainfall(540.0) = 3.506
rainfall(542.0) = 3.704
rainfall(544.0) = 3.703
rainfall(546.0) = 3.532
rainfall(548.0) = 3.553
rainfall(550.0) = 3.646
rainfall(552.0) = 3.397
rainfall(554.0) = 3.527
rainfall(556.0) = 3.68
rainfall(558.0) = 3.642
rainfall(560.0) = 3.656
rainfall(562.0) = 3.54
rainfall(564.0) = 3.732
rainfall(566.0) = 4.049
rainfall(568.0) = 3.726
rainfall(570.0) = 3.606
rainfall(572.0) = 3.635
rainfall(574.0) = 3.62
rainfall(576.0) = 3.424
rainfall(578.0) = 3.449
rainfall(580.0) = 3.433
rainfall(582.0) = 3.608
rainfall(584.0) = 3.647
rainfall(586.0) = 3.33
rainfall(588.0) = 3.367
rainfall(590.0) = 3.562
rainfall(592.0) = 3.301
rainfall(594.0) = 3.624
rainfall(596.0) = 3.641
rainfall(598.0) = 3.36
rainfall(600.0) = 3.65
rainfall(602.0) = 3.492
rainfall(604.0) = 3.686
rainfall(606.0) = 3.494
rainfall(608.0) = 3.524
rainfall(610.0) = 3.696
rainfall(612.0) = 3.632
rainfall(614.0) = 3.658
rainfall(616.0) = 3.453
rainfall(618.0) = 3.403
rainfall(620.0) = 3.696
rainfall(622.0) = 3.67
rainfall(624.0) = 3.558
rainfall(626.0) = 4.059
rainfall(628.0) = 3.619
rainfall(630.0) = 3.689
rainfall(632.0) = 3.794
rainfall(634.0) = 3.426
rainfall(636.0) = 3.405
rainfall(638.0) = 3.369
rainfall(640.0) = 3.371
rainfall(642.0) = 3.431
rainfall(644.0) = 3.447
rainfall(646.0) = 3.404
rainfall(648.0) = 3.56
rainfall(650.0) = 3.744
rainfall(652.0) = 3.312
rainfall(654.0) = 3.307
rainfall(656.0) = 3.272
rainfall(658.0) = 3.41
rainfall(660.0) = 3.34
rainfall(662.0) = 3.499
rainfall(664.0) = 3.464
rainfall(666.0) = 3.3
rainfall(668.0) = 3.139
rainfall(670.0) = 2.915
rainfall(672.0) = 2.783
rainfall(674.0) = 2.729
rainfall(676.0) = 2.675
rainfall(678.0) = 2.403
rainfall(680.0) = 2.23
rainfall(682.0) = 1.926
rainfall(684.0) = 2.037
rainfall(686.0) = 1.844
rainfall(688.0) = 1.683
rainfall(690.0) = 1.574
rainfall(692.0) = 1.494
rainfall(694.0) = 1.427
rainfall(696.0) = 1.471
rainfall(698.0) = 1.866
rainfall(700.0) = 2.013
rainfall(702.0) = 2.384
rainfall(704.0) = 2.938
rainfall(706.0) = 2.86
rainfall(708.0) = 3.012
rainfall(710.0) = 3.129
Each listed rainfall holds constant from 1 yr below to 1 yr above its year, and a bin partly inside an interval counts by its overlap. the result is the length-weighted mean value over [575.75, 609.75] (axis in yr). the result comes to 3.51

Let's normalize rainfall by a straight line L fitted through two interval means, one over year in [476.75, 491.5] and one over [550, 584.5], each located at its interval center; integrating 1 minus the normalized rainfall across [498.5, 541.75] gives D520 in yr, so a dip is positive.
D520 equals 5.7 yr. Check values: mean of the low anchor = 3.97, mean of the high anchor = 3.61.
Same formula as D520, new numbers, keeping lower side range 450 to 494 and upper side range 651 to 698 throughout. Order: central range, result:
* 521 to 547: 0.17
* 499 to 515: 2.35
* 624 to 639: -3.95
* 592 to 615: -3.86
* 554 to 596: -4.11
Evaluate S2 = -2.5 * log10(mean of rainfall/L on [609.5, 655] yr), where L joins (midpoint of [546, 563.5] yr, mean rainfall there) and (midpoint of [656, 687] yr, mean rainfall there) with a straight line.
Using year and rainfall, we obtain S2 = -0.16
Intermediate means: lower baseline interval 3.58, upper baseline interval 2.8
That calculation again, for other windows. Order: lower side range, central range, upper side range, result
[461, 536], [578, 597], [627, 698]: -0.09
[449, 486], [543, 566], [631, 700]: -0.04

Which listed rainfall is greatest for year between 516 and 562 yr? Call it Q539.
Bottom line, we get 3.704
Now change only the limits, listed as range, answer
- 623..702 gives 4.059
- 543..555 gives 3.703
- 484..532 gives 4.023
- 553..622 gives 4.049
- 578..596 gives 3.647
